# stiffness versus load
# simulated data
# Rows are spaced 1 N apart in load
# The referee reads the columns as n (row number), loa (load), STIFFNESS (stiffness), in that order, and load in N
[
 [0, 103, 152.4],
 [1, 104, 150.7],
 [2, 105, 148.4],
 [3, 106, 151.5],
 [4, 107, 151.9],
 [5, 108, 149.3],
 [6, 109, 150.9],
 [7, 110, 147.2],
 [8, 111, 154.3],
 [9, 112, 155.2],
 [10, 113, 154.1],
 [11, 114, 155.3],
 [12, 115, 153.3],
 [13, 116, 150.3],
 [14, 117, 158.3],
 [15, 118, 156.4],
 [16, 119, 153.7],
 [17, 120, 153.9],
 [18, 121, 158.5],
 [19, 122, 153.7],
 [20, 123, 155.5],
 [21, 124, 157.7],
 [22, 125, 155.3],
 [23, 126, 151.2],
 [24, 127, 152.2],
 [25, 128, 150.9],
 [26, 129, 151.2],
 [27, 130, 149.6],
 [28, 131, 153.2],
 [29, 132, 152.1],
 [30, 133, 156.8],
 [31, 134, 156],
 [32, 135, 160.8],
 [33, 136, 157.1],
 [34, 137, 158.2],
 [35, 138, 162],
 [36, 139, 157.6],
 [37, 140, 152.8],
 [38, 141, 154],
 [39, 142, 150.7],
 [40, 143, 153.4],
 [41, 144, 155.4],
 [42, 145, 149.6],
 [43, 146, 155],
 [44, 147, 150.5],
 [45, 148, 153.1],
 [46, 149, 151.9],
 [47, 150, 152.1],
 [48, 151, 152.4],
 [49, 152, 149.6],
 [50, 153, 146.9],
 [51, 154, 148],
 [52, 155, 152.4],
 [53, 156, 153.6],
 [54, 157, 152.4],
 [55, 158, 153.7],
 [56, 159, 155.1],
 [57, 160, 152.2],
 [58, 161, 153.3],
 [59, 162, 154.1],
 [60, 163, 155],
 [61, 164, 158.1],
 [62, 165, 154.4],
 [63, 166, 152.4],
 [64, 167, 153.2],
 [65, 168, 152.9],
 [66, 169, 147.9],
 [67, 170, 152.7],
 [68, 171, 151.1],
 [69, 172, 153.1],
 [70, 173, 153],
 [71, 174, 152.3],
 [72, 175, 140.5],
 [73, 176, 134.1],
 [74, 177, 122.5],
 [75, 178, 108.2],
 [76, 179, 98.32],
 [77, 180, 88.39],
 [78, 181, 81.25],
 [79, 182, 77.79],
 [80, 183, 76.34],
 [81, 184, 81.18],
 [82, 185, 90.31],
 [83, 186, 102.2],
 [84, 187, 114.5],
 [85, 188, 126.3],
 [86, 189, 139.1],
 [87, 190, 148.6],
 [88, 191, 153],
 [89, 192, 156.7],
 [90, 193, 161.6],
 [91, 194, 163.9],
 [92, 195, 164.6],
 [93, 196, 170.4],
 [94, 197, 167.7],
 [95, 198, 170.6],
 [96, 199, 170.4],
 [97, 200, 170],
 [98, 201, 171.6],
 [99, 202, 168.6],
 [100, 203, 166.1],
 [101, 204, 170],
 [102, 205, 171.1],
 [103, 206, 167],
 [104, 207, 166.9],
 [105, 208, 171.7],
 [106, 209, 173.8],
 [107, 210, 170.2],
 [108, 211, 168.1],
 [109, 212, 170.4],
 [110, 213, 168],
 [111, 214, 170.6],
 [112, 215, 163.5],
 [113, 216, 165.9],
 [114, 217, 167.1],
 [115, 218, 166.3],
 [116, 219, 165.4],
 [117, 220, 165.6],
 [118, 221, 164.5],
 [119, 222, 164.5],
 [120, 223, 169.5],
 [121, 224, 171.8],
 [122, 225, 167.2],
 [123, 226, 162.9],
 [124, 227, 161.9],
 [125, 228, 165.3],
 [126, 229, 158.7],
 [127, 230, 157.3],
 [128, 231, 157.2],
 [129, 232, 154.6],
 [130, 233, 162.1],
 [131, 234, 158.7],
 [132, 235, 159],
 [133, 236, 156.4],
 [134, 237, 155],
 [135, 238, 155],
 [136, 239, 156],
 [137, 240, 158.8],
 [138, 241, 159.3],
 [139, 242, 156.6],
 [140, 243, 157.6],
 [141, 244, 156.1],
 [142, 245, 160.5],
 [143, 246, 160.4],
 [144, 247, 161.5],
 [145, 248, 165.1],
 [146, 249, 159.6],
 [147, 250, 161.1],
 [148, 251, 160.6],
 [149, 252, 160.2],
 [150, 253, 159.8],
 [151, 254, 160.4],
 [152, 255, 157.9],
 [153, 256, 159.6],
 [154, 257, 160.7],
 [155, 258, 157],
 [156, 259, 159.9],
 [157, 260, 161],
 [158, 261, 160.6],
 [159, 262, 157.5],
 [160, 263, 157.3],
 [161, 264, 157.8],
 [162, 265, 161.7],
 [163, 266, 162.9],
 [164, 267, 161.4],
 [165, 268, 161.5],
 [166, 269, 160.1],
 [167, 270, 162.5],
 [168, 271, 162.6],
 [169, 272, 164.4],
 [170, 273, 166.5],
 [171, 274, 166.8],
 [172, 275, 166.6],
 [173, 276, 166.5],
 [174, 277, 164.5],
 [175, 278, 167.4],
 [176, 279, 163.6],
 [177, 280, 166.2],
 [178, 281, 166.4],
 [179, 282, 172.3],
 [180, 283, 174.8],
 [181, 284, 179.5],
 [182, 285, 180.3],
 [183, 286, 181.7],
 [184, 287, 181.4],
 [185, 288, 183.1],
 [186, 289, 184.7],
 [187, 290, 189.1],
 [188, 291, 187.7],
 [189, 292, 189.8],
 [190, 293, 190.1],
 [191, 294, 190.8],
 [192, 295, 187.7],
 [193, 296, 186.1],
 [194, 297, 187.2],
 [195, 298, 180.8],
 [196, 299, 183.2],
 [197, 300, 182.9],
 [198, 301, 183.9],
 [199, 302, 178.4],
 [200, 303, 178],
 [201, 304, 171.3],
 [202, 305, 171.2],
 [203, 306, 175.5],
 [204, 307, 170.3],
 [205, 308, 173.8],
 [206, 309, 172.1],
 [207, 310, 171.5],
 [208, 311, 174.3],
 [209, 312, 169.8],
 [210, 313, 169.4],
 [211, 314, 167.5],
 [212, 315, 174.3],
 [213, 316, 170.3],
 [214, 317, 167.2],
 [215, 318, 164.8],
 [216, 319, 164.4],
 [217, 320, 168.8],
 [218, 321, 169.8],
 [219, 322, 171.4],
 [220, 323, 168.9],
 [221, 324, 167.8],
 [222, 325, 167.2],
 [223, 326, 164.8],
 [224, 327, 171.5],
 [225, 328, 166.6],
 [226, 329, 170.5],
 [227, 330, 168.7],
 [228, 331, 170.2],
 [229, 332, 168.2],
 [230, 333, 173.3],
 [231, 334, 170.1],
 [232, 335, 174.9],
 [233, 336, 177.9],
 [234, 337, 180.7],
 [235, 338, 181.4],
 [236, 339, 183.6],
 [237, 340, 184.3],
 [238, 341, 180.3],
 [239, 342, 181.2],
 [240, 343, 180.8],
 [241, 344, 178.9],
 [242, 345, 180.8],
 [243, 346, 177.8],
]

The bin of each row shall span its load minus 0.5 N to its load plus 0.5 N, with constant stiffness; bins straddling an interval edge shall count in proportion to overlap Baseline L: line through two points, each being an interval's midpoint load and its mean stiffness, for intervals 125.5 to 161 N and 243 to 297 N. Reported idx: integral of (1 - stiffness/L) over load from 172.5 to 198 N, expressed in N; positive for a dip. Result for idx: 4.9 N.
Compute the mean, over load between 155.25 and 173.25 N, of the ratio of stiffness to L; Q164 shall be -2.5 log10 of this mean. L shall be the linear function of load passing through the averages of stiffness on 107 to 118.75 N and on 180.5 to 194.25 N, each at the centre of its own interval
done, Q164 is -0.184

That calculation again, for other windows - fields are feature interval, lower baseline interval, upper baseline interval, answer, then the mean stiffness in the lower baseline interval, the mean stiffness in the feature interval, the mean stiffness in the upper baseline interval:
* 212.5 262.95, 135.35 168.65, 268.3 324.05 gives 0.03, 153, 161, 174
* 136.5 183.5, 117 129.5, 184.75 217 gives 0.09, 154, 143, 159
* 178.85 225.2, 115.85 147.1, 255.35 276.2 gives 0.05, 155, 151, 162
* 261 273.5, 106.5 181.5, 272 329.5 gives 0.05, 149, 161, 174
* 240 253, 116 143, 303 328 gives 0.03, 155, 160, 170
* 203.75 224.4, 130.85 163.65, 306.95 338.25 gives -0.05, 154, 168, 171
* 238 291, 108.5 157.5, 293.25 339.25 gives 0.02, 154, 165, 174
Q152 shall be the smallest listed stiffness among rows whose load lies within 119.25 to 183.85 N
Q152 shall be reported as 76.34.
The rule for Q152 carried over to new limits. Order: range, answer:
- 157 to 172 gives 147.9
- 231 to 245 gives 154.6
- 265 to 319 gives 160.1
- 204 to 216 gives 163.5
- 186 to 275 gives 102.2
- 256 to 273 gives 157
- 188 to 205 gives 126.3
